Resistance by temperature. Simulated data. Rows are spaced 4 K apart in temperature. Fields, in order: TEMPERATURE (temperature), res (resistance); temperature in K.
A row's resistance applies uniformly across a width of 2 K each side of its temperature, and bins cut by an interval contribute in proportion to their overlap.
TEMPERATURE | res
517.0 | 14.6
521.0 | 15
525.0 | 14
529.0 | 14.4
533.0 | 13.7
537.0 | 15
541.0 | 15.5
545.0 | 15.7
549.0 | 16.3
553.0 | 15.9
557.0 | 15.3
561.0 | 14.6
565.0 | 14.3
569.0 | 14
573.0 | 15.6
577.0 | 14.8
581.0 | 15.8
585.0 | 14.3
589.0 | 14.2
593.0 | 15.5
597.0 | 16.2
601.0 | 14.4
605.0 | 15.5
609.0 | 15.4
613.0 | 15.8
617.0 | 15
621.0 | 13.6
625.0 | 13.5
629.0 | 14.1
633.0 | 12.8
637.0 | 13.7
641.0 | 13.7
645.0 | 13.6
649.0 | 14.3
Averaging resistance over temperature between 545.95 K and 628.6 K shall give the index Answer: 15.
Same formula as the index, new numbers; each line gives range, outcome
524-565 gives 15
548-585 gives 15.1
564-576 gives 14.7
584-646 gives 14.5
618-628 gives 13.8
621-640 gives 13.5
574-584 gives 15.2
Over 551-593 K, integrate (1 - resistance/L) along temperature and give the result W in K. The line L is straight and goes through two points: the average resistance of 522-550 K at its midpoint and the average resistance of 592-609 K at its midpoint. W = 0.7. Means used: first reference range 14.9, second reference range 15.4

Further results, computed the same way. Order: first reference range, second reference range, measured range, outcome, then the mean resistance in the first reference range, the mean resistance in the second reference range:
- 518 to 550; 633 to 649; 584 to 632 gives -2.5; 14.9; 13.6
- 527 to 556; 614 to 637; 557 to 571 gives 0.4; 15.2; 13.9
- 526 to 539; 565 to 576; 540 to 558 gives -1.6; 14.3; 14.7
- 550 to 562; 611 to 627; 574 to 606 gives -0.4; 15.4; 14.5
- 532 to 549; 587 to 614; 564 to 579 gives 0.5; 15.2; 15.3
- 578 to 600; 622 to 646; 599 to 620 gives -1.1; 15.1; 13.6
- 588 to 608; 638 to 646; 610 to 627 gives 0.0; 15.2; 13.7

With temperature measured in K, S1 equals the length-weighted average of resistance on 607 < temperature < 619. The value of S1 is 15.4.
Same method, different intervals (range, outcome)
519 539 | 14.4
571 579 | 15.2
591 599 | 15.8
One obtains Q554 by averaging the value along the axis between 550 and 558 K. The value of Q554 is 15.7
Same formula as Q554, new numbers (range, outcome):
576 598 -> 15.1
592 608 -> 15.4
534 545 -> 15.2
